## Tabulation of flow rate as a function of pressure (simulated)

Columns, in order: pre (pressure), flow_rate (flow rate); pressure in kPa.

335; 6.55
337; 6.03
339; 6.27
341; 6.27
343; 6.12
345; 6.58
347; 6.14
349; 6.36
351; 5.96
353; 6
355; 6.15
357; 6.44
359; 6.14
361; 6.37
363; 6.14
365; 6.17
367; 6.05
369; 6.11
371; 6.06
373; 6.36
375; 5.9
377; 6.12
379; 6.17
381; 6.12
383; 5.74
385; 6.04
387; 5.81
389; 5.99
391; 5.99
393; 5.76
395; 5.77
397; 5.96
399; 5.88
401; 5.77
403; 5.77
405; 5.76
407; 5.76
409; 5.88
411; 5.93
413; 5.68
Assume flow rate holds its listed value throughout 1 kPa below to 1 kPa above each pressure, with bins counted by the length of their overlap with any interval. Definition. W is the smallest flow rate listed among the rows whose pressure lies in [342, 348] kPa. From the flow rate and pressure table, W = 6.12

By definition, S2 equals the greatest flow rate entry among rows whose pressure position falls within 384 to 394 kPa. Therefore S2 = 6.04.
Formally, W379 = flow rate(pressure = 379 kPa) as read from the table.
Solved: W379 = 6.17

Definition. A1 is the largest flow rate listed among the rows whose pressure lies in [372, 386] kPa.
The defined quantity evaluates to 6.36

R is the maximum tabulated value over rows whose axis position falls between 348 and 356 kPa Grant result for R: 6.36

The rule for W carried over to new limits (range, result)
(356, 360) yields 6.14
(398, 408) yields 5.76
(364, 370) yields 6.05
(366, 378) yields 5.9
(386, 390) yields 5.81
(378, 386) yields 5.74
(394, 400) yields 5.77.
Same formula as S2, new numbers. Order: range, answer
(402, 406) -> 5.77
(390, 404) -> 5.99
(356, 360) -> 6.44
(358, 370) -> 6.37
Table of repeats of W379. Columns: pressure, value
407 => 5.76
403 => 5.77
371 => 6.06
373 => 6.36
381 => 6.12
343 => 6.12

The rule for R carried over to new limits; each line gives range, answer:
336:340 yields 6.27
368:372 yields 6.11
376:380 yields 6.17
